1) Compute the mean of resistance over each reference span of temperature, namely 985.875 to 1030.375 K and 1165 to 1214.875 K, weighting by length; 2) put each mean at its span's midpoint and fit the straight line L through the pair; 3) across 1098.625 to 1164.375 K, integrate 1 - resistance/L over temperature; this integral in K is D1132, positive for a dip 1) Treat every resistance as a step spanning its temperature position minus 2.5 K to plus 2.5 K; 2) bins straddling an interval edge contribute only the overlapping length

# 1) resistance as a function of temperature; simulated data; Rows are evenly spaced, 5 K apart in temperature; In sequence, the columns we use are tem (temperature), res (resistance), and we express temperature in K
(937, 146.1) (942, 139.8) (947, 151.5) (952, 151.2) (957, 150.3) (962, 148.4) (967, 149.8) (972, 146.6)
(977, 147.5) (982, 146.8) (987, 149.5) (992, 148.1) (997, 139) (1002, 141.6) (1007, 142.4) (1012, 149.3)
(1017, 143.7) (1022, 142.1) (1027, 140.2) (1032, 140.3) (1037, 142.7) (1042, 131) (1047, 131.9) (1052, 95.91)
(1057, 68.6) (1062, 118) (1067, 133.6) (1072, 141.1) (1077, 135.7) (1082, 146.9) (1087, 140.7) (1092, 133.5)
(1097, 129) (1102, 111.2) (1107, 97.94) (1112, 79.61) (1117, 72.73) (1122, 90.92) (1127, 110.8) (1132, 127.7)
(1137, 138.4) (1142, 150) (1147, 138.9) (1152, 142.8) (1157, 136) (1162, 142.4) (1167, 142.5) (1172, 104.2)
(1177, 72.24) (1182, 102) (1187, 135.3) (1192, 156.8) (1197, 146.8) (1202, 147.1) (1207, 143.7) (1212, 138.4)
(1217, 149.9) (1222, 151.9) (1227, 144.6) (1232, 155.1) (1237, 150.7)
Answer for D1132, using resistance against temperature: 7.3 K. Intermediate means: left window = 144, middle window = 119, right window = 129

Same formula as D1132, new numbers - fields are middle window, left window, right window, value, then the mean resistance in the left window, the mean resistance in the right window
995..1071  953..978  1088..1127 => -1.8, 149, 104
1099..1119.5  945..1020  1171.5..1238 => 7.2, 147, 136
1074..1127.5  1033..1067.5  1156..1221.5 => 3.8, 117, 133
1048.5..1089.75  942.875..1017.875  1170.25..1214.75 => 4.7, 147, 128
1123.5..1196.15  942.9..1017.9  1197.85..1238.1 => 9.3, 147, 148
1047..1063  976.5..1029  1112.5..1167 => 4.6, 144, 124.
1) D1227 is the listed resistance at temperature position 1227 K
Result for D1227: 144.6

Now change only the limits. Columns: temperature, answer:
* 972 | 146.6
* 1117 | 72.73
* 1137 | 138.4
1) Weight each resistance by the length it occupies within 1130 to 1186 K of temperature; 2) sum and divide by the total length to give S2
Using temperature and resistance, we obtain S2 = 127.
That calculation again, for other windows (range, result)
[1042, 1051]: 126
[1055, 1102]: 127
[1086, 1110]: 120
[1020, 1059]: 125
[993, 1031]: 143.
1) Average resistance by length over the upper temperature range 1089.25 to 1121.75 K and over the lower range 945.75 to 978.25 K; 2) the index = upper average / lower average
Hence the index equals 0.69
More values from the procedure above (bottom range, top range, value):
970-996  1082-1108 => 0.86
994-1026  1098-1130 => 0.67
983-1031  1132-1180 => 0.90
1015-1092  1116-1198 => 0.96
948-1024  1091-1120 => 0.70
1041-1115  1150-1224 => 1.12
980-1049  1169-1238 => 0.95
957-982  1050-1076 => 0.76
